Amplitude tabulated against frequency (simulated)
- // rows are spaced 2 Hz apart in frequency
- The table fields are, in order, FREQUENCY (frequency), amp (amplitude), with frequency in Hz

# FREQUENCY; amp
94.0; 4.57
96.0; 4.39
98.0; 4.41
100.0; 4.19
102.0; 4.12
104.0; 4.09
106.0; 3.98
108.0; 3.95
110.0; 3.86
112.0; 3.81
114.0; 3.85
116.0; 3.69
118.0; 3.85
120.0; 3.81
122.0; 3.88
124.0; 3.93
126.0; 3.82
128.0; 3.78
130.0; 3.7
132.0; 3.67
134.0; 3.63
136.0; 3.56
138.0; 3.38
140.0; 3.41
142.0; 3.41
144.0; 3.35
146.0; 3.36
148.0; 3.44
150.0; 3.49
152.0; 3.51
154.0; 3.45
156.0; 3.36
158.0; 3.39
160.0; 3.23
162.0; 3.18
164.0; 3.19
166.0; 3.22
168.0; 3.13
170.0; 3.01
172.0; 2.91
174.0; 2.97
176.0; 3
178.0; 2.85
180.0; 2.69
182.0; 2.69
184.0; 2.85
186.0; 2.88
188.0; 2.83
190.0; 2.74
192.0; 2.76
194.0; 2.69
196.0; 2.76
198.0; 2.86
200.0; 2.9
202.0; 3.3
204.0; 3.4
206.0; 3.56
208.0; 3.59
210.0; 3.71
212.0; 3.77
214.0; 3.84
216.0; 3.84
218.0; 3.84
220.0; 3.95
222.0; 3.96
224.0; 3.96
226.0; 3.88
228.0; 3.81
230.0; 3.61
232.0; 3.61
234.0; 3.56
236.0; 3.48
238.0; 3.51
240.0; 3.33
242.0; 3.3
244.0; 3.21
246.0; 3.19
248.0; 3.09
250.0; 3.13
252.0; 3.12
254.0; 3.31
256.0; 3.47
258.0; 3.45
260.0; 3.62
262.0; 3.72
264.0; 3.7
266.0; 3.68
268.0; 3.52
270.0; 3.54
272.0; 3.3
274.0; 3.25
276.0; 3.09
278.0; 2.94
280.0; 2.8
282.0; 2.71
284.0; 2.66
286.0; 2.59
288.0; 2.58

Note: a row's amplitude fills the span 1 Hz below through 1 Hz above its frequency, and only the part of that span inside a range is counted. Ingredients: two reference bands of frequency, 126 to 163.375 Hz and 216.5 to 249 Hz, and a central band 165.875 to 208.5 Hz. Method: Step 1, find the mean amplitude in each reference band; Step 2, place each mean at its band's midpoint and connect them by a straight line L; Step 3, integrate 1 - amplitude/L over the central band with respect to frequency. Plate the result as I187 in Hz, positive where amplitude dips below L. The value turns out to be 6.7 Hz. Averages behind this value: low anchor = 3.47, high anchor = 3.58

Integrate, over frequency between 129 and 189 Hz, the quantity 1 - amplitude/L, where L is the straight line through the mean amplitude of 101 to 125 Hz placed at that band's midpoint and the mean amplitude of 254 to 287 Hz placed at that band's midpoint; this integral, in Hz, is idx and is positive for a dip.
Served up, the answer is 8.0 Hz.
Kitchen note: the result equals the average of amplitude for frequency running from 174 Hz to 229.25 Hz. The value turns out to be 3.29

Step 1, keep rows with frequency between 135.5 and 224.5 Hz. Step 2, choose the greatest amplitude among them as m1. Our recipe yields 3.96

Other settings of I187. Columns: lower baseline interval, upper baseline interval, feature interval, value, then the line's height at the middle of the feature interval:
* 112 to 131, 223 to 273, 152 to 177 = 3.5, 3.7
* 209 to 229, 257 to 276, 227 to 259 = 2.6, 3.68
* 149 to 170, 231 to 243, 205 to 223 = -1.9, 3.42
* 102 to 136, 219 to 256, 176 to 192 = 3.7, 3.65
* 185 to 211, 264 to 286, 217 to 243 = -4.8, 3.11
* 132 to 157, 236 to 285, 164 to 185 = 2.9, 3.41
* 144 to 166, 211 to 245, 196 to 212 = 1.1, 3.57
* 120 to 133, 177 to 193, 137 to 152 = 0.3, 3.49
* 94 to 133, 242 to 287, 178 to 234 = 2.6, 3.51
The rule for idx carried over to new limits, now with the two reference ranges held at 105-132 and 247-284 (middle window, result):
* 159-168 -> 1.2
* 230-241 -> -0.4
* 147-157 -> 0.7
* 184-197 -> 2.9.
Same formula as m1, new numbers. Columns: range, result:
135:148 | 3.56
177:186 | 2.88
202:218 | 3.84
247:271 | 3.72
